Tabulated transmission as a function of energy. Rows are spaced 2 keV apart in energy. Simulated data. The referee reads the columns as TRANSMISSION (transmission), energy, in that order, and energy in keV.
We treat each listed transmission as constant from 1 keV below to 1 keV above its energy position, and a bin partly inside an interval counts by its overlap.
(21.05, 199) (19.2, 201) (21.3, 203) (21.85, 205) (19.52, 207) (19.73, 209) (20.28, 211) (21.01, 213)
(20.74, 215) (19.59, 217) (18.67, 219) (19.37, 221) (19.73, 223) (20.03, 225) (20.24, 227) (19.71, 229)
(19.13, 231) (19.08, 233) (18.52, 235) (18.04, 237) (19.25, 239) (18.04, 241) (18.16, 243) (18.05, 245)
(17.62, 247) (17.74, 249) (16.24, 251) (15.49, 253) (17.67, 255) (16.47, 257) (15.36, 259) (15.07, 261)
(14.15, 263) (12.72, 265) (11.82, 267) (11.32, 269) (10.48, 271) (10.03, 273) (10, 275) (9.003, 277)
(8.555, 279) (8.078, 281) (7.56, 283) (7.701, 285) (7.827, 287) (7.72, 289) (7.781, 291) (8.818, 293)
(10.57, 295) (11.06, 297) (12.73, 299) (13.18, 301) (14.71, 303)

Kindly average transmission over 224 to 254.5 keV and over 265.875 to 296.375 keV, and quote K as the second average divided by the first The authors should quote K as 0.50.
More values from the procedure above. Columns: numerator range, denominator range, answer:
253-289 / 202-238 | 0.58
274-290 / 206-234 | 0.42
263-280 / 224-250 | 0.57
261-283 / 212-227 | 0.54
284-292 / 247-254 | 0.47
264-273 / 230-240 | 0.61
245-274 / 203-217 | 0.71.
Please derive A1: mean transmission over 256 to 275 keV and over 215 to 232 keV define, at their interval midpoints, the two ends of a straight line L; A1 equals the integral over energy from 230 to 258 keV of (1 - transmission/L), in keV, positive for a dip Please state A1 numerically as -2.6 keV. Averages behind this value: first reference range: 19.6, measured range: 17.8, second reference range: 12.9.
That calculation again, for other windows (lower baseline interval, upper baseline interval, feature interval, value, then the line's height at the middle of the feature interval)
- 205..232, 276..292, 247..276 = -4.3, 12.1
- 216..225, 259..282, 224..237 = -1.2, 17.8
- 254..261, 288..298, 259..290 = 6.5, 12.9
